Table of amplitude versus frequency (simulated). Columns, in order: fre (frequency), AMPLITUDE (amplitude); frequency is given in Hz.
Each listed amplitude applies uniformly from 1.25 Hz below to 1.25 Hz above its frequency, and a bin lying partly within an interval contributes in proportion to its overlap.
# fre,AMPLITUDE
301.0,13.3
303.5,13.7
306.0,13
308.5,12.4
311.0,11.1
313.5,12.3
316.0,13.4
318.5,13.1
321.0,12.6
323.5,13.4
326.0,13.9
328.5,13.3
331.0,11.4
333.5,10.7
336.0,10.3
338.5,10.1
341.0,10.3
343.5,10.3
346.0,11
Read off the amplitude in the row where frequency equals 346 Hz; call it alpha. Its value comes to 11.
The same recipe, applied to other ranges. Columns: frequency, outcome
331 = 11.4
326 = 13.9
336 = 10.3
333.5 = 10.7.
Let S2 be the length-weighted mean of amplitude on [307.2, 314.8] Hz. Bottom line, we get 12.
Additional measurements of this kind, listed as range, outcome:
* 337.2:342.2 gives 10.2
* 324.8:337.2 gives 11.9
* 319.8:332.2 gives 12.9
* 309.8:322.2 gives 12.5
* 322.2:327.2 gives 13.6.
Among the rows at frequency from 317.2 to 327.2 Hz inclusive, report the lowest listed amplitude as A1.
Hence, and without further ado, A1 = 12.6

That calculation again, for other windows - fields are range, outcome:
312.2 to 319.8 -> 12.3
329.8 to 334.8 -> 10.7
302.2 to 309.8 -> 12.4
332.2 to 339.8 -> 10.1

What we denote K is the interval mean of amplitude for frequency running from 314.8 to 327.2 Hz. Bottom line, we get 13.3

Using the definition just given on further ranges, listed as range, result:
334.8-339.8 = 10.2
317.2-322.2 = 12.9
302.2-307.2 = 13.4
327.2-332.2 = 12.4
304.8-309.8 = 12.7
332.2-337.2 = 10.5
